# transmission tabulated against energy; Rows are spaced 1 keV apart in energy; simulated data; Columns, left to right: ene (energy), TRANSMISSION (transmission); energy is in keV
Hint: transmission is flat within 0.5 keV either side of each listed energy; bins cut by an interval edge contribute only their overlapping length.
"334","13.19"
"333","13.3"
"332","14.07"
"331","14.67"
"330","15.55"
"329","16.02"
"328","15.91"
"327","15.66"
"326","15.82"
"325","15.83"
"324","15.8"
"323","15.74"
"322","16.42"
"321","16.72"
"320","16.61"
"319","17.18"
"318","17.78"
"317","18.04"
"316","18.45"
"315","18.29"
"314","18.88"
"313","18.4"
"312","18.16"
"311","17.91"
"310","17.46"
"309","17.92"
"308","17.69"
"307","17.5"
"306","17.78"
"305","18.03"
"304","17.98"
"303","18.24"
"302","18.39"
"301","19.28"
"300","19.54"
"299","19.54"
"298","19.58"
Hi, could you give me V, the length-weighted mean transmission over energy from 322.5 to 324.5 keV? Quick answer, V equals 15.8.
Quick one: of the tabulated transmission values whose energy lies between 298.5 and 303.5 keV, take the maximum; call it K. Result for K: 19.54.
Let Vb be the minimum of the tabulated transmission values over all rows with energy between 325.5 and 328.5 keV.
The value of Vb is 15.66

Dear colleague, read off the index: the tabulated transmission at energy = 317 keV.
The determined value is 18.04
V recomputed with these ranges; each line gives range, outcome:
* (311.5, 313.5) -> 18.3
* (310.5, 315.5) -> 18.3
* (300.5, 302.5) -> 18.8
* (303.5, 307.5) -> 17.8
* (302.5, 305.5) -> 18.1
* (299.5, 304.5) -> 18.7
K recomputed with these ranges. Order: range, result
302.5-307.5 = 18.24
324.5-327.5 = 15.83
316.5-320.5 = 18.04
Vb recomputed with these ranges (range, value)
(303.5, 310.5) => 17.46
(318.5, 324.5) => 15.74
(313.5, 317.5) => 18.04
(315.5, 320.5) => 16.61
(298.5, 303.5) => 18.24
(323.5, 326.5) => 15.8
